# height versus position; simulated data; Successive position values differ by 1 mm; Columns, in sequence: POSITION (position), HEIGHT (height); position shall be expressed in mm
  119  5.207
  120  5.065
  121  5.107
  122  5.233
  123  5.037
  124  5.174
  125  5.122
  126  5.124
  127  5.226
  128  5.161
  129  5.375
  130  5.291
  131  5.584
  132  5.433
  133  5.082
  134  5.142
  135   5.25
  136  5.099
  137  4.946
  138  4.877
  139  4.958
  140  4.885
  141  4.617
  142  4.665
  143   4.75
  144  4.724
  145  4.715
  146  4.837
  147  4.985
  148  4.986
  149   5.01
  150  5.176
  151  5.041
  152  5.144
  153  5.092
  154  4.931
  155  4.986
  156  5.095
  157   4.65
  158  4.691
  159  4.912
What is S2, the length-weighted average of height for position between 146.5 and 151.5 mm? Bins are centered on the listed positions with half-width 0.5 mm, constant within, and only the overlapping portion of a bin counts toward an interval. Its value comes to 5.04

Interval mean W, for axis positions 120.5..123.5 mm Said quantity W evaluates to 5.13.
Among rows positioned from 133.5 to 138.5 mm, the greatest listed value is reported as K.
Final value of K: 5.25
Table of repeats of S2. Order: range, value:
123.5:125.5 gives 5.15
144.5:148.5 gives 4.88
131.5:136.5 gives 5.2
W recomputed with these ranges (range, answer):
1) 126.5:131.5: 5.33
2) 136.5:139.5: 4.93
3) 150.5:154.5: 5.05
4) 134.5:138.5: 5.04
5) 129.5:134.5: 5.31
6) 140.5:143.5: 4.68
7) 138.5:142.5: 4.78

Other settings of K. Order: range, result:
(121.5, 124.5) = 5.233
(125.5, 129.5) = 5.375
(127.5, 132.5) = 5.584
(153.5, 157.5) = 5.095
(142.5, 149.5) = 5.01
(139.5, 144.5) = 4.885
